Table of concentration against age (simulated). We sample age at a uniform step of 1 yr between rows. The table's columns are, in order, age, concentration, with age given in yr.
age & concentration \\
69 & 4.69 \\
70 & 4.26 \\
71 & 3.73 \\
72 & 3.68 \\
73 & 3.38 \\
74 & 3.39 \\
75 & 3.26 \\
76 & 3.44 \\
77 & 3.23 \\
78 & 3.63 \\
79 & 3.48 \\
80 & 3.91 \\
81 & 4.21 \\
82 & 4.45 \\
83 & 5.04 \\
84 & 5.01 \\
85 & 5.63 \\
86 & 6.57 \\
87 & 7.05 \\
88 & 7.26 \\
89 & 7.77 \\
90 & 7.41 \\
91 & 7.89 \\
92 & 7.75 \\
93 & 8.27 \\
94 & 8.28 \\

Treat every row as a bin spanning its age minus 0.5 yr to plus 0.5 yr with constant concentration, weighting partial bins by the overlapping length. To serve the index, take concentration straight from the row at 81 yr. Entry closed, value 4.21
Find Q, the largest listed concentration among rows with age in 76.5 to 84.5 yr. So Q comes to 5.04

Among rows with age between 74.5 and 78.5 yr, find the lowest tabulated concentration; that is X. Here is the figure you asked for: 3.23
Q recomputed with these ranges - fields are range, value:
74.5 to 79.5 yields 3.63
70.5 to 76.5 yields 3.73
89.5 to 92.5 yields 7.89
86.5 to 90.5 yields 7.77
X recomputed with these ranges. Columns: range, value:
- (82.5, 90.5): 5.01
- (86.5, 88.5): 7.05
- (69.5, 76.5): 3.26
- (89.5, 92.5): 7.41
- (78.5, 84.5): 3.48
